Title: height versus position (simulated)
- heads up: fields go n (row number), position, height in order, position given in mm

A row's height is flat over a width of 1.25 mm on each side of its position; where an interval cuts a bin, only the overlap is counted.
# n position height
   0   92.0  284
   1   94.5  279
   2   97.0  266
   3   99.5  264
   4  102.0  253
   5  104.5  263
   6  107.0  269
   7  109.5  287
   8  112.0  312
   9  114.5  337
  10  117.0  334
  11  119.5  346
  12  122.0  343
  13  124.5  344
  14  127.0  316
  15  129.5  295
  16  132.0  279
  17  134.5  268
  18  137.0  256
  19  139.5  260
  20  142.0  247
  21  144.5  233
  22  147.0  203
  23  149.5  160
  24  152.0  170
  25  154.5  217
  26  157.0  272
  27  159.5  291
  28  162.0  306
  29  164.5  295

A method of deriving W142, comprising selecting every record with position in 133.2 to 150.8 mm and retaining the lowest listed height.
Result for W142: 160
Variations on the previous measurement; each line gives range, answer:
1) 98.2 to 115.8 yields 253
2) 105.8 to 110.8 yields 269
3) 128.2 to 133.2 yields 279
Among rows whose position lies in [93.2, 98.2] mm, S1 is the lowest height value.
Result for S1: 266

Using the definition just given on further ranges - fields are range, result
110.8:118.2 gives 312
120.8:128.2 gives 316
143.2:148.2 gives 203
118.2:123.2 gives 343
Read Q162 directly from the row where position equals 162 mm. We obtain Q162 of 306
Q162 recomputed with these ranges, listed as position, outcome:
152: 170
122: 343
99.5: 264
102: 253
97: 266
